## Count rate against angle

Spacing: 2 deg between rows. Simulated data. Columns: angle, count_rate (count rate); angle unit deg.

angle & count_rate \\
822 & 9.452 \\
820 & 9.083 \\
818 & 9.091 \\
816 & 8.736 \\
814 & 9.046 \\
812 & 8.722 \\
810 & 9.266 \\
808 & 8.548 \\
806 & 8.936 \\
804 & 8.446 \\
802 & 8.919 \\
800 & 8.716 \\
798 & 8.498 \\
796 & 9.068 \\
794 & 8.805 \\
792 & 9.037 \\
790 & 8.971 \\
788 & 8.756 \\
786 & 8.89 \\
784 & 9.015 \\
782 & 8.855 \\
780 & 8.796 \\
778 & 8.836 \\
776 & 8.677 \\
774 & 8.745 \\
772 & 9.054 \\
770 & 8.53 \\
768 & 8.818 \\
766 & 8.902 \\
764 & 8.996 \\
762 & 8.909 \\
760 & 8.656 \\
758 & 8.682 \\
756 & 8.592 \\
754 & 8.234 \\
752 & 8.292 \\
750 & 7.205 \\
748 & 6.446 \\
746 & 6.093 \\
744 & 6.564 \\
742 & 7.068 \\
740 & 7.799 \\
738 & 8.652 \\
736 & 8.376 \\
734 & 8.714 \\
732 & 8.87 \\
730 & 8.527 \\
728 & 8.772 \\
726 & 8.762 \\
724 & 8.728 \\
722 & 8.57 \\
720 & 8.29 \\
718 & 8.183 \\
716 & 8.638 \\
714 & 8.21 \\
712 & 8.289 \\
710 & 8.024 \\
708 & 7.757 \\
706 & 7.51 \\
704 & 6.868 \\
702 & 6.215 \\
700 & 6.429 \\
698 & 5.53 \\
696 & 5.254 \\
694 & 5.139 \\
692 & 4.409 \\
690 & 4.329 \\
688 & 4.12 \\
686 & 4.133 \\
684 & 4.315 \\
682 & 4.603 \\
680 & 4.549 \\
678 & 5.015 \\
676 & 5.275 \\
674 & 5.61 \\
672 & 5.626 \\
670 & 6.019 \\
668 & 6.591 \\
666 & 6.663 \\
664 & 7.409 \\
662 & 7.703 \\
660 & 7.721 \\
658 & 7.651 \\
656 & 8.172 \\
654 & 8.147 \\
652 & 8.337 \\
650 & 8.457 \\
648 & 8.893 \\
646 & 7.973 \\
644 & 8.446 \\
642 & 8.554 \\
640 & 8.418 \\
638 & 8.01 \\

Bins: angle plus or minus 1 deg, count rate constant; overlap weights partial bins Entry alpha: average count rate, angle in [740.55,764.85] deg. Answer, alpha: 7.8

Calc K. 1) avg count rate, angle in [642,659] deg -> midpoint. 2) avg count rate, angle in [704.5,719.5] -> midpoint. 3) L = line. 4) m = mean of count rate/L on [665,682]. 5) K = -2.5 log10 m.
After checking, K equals 0.41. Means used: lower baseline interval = 8.28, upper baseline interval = 8.05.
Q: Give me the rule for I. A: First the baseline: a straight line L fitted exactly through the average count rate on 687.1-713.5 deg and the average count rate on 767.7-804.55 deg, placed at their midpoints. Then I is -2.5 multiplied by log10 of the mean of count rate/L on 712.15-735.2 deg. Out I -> -0.23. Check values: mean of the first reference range 6.19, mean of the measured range 8.56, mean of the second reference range 8.82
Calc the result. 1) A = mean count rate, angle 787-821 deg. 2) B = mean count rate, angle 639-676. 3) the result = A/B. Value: 1.18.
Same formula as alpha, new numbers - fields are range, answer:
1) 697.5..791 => 8.19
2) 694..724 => 7.38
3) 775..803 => 8.85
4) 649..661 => 8.08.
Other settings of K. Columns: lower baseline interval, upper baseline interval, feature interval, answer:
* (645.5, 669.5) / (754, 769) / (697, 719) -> 0.12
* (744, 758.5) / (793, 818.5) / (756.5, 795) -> -0.09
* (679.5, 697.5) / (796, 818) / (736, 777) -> -0.16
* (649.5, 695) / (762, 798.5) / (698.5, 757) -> -0.05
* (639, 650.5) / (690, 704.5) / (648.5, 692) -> 0.16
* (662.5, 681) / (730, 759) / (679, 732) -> 0.02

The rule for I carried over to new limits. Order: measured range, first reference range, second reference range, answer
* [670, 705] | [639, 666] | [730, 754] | 0.47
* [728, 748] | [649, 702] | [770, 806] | -0.04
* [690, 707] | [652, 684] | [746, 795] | 0.21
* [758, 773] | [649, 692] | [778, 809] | -0.08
